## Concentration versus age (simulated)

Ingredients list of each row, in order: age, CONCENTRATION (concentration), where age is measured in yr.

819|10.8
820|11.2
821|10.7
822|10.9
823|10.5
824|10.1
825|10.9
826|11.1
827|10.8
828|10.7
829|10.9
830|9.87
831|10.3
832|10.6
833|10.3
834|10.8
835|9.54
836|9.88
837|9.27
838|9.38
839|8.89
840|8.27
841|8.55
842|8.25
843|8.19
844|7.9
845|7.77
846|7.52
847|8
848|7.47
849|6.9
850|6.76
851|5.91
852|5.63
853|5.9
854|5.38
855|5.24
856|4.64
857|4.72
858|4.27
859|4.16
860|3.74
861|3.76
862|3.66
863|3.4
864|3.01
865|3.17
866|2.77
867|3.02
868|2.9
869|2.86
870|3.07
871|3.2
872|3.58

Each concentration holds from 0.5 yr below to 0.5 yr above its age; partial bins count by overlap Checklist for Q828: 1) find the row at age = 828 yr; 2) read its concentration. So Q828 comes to 10.7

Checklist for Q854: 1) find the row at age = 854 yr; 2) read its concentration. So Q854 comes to 5.38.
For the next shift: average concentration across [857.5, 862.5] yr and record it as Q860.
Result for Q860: 3.92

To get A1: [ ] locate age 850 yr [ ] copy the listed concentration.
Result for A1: 6.76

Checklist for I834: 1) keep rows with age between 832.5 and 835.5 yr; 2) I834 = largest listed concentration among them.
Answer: 10.8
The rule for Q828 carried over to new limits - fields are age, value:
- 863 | 3.4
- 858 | 4.27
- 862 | 3.66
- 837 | 9.27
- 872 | 3.58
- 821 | 10.7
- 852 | 5.63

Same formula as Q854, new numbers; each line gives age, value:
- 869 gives 2.86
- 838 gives 9.38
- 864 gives 3.01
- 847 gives 8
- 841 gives 8.55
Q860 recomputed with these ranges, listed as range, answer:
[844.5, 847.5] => 7.76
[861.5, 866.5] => 3.2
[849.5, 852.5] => 6.1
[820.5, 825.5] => 10.6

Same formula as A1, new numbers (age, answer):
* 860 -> 3.74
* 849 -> 6.9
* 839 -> 8.89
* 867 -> 3.02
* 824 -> 10.1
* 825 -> 10.9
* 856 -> 4.64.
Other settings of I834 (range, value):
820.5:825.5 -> 10.9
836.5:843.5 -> 9.38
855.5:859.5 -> 4.72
